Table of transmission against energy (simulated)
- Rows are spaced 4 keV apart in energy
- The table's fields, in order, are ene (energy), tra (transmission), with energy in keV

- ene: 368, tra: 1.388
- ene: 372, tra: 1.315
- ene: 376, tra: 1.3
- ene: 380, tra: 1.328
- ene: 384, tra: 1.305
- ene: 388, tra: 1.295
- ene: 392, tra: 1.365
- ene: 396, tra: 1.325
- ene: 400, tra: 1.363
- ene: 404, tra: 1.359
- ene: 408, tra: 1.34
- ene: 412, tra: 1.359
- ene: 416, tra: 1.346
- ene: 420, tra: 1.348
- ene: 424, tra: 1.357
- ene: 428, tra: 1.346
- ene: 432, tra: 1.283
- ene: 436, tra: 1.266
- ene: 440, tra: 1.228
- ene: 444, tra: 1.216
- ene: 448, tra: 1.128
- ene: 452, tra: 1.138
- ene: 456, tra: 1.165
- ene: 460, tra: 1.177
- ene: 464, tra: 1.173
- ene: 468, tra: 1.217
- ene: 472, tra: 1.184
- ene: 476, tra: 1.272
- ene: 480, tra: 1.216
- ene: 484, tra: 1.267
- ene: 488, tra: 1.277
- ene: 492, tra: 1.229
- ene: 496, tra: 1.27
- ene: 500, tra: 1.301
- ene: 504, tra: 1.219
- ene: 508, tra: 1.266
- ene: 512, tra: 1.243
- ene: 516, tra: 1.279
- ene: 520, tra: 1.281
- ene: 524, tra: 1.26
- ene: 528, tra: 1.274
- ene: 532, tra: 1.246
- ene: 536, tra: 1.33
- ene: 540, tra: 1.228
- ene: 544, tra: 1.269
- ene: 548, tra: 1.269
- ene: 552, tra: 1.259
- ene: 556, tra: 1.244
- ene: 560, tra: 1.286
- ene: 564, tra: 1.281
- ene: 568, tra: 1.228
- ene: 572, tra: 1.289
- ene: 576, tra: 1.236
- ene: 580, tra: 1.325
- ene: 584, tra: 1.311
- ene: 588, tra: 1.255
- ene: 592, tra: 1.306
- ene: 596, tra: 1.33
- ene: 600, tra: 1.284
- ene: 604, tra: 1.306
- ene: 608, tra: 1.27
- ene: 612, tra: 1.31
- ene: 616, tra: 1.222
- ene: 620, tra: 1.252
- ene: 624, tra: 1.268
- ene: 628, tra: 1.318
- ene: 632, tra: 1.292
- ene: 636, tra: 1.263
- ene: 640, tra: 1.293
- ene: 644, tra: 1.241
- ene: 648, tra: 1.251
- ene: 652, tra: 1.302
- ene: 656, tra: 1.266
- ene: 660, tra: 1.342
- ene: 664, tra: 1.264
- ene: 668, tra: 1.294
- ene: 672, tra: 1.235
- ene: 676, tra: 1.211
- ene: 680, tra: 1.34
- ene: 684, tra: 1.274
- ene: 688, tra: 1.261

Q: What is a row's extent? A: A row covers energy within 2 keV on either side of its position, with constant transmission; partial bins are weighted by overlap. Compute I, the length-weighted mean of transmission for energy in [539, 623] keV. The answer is 1.27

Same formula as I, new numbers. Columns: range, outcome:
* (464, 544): 1.25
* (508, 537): 1.27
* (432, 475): 1.2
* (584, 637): 1.28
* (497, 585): 1.27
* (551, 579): 1.26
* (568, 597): 1.29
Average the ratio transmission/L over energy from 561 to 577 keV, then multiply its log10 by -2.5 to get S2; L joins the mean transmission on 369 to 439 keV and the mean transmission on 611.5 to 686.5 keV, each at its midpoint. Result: 0.03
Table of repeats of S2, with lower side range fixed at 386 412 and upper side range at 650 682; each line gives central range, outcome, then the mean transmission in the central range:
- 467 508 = 0.06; 1.25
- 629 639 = 0.01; 1.28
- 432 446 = 0.08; 1.24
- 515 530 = 0.03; 1.27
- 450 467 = 0.14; 1.17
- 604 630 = 0.01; 1.28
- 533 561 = 0.03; 1.27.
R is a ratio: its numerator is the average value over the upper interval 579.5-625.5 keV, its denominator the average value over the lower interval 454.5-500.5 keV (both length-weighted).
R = 1.0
